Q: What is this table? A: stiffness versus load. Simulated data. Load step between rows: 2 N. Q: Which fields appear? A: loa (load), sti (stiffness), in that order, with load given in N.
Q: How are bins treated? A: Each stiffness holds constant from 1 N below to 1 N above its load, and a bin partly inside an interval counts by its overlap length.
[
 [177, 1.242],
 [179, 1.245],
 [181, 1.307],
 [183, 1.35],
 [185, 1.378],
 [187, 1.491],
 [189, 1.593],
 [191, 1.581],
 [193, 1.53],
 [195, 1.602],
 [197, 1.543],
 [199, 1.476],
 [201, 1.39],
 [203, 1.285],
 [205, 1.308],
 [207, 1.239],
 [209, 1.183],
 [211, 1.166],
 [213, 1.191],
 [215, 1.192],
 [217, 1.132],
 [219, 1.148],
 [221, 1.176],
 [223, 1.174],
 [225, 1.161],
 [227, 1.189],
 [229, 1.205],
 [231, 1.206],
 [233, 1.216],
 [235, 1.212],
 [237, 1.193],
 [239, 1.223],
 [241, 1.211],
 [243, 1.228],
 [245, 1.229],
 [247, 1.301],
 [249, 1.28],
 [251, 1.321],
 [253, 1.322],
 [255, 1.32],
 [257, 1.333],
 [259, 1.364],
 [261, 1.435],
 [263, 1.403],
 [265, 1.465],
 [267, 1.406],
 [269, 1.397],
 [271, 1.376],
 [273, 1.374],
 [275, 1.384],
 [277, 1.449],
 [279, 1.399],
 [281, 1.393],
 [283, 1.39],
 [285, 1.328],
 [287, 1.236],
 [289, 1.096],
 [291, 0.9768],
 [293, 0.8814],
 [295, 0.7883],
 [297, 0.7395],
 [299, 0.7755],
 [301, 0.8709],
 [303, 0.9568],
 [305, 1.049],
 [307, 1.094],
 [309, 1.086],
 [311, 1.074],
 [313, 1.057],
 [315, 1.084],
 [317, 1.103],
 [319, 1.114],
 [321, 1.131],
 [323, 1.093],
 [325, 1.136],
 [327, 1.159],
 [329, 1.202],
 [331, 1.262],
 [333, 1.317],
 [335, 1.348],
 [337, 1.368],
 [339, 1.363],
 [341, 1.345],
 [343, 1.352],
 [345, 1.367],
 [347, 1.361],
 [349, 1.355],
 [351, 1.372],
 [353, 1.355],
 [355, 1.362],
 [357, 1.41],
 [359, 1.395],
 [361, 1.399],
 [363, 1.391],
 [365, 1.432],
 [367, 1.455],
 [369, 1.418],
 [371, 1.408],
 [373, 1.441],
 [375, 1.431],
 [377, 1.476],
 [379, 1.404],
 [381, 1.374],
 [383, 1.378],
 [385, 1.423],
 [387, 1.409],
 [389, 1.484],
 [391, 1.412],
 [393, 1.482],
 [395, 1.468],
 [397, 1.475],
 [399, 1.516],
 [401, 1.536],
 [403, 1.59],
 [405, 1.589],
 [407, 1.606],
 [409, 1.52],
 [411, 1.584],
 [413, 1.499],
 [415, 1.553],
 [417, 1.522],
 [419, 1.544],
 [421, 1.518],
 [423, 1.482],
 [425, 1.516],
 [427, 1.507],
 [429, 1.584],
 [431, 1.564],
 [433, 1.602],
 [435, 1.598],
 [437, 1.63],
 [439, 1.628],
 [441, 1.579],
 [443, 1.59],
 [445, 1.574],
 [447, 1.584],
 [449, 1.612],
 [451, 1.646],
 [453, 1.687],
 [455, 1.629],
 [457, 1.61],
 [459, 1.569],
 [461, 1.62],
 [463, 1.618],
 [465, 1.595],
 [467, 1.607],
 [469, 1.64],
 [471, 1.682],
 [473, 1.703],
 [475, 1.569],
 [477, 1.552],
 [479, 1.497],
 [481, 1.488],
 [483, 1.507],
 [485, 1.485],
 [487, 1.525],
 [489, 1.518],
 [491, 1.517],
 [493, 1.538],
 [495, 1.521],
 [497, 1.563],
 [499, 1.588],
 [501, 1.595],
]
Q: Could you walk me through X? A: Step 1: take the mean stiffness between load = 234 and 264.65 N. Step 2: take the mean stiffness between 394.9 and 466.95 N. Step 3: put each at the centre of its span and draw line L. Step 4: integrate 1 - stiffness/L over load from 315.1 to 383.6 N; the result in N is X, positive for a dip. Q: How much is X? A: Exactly 5.7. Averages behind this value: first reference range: 1.3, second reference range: 1.57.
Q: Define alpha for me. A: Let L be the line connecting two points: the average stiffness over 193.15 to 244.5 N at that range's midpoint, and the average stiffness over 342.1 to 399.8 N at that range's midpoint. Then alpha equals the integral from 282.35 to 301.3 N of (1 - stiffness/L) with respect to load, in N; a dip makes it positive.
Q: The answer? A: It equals 4.61 N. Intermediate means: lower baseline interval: 1.25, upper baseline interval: 1.41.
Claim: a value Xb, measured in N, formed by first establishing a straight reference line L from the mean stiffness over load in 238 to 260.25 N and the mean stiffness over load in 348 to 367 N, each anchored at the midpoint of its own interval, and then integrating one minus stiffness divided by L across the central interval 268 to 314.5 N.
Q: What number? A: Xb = 6.6 N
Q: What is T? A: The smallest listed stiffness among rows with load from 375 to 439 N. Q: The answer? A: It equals 1.374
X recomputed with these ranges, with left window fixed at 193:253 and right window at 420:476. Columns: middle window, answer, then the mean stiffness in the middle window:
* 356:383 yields 1.2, 1.42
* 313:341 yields 4.2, 1.21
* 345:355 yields 0.6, 1.36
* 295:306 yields 4.0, 0.87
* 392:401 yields 0.2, 1.49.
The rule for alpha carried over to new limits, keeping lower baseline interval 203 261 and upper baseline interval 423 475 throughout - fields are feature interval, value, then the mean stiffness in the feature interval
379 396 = 0.8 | 1.43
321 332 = 1.8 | 1.17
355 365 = 0.4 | 1.4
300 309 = 2.4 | 1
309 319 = 2.1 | 1.08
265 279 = -1.1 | 1.4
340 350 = 0.5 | 1.36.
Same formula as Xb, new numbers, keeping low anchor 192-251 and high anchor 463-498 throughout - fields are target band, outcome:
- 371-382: 0.1 N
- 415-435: -0.6 N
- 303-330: 5.3 N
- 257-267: -0.7 N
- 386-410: -0.7 N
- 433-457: -1.5 N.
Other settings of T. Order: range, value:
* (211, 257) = 1.132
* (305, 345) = 1.049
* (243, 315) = 0.7395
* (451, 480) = 1.497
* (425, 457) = 1.507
